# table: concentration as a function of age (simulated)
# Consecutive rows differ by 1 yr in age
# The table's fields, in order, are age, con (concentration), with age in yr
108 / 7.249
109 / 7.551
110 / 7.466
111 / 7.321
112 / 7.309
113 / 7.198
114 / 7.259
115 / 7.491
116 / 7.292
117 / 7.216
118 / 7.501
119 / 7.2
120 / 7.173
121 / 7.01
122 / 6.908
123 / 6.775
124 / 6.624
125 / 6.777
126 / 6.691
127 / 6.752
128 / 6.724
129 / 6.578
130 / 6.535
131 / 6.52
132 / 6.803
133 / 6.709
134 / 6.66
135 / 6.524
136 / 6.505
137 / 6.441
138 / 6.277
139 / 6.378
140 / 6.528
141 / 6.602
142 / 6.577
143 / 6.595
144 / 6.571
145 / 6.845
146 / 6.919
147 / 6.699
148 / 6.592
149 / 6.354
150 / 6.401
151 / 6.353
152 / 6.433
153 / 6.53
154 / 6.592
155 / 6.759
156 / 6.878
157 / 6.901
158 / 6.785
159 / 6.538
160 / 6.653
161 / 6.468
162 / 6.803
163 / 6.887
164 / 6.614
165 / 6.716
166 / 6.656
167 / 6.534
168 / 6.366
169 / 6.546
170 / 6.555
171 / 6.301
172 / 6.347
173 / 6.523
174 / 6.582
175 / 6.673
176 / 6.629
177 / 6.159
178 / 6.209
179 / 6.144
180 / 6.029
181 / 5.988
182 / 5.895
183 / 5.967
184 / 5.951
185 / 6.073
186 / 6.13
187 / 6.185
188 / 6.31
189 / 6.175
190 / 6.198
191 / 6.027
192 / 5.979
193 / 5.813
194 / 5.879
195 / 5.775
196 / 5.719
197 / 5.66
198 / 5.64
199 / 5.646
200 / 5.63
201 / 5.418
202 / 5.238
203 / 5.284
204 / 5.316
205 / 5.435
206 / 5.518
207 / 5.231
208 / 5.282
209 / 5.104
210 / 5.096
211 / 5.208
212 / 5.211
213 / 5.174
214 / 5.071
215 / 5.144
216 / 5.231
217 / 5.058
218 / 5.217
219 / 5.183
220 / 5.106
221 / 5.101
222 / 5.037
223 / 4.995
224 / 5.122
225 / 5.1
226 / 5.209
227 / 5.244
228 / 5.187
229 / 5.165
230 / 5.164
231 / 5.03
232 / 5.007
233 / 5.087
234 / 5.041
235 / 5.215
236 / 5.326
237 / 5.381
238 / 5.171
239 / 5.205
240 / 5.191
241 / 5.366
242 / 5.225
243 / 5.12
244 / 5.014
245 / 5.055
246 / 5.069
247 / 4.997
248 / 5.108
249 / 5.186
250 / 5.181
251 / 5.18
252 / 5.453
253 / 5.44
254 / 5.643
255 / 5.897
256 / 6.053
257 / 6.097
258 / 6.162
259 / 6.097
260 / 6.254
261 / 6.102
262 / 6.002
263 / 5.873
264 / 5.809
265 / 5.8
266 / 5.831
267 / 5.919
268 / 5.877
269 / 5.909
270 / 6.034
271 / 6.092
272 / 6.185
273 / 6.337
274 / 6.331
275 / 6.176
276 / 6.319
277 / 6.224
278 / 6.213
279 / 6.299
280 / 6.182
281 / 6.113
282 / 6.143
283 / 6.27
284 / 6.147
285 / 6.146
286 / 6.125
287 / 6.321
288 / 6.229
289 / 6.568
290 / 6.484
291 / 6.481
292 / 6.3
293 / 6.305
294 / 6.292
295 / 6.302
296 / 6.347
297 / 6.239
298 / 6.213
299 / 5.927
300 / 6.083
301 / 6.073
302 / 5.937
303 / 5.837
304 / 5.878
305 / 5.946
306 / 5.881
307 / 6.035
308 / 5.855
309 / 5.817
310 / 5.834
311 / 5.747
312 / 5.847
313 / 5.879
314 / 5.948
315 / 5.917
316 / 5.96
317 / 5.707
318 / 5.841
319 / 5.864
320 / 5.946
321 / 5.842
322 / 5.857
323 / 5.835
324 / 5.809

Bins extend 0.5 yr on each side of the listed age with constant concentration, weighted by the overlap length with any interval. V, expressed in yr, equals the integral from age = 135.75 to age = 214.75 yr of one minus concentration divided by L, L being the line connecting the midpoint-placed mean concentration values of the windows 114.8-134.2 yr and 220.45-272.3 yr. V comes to 1.9 yr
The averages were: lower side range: 6.89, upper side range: 5.46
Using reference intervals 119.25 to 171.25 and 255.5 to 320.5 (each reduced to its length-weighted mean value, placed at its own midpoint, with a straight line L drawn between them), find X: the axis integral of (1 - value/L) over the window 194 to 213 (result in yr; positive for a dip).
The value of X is 2.9 yr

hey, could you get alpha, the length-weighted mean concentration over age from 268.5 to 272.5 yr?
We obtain 6.05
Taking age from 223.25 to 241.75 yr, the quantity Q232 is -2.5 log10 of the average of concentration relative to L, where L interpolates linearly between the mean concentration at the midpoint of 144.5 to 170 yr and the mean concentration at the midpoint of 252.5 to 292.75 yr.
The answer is 0.21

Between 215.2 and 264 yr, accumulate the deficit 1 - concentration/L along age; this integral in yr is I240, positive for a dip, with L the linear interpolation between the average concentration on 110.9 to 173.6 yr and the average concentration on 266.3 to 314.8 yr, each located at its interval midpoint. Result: 7.53 yr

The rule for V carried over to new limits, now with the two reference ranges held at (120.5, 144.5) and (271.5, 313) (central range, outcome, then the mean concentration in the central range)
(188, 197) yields 0.7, 5.95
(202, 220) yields 3.3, 5.22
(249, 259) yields 0.9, 5.67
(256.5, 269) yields 0.5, 5.98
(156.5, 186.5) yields 0.4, 6.42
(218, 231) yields 2.5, 5.13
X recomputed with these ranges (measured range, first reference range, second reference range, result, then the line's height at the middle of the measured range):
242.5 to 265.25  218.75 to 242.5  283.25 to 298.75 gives 0.1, 5.6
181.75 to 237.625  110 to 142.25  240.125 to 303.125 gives 7.9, 6.32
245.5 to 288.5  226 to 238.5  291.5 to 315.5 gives -2.6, 5.58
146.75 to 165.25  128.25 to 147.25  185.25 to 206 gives -0.9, 6.33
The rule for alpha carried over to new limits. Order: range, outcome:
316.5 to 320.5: 5.84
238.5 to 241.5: 5.25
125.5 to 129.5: 6.69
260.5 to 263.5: 5.99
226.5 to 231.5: 5.16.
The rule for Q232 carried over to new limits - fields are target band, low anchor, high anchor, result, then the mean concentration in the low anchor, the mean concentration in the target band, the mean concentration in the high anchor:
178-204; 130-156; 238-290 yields 0.07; 6.57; 5.87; 5.83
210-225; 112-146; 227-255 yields 0.08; 6.8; 5.13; 5.21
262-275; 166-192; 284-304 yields 0.04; 6.26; 6.01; 6.21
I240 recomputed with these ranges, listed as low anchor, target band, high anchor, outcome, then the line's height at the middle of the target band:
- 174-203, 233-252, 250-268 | 2.3 yr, 5.87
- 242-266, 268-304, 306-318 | -2.8 yr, 5.74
